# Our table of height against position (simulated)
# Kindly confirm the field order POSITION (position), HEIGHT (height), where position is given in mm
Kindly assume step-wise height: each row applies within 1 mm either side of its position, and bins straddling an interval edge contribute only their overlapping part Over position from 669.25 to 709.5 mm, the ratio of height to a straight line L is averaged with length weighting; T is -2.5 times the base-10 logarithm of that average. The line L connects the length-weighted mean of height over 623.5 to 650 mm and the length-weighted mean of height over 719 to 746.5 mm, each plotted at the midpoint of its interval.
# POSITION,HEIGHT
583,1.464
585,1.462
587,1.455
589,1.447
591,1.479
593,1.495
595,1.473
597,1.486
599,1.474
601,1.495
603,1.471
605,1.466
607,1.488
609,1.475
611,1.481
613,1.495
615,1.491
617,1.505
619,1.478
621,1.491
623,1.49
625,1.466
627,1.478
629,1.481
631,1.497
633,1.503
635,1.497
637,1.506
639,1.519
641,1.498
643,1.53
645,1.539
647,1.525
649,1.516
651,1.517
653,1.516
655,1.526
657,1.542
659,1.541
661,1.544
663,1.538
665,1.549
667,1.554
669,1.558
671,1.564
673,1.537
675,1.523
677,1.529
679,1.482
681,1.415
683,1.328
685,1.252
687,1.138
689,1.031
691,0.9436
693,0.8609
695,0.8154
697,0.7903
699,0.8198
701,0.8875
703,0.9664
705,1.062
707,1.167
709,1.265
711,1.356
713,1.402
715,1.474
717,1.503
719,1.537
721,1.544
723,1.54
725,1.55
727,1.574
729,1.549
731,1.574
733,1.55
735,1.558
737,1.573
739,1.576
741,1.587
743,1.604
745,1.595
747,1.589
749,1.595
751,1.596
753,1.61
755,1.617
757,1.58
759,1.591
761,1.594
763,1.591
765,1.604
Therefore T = 0.292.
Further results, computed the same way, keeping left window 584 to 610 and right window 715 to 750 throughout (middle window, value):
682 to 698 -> 0.44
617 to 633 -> 0.00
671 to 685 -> 0.05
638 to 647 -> -0.01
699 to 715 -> 0.32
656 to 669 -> -0.02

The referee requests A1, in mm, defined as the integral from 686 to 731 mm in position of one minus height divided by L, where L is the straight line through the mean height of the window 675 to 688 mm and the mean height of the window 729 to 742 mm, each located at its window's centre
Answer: 7.7 mm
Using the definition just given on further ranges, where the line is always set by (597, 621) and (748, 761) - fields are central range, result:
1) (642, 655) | -0.1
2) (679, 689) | 1.7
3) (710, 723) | 0.8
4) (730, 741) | 0.1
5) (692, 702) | 4.6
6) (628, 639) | 0.0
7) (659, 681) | 0.0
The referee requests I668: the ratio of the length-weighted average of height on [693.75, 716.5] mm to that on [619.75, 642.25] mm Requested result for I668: 0.7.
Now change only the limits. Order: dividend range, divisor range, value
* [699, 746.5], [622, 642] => 0.95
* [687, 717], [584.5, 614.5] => 0.73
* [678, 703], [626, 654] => 0.70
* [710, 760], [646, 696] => 1.11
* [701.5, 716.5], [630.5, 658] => 0.82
